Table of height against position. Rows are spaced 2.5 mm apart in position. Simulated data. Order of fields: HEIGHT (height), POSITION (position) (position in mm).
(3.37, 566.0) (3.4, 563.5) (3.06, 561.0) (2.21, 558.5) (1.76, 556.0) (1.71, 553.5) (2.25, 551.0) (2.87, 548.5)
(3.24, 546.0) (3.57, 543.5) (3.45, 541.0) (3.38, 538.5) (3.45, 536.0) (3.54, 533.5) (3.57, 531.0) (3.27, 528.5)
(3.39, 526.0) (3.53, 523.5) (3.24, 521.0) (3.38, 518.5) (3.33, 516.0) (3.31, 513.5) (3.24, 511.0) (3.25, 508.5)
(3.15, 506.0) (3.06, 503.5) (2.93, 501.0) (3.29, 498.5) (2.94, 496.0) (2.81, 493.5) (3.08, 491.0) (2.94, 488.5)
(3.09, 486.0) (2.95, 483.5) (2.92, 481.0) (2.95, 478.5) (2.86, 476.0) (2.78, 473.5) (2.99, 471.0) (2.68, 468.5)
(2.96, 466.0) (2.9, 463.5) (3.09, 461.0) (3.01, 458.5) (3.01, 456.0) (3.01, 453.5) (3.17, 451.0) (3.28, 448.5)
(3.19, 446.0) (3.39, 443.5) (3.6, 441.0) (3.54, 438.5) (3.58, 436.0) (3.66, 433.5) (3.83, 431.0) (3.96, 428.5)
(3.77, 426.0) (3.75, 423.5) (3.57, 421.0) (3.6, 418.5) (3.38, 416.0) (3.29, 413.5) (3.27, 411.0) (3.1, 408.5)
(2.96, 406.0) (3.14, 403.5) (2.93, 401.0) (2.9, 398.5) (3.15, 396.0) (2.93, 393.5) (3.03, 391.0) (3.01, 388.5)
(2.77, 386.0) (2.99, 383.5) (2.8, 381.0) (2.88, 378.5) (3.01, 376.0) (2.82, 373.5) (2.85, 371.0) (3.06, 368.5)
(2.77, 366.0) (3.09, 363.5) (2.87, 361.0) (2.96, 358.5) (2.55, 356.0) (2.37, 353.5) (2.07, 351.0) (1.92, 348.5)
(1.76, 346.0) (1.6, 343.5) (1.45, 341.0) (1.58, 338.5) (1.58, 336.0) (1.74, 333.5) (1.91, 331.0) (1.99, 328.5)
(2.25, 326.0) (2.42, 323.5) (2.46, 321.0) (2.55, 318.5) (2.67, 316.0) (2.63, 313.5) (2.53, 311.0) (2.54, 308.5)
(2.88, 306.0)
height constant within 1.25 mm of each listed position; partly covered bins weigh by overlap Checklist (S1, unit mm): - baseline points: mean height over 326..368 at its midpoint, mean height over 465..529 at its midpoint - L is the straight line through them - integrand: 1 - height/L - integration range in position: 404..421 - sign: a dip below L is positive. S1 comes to -4.8 mm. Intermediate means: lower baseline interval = 2.16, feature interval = 3.28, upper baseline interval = 3.09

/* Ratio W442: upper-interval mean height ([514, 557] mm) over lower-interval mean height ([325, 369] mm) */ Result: 1.43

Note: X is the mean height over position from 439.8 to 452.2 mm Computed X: 3.33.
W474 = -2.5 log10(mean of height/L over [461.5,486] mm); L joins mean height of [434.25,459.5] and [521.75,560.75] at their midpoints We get 0.11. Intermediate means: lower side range 3.29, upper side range 3.02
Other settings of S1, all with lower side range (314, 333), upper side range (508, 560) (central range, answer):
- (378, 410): -4.99 mm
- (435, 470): -4.82 mm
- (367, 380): -2.20 mm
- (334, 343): 3.07 mm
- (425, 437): -4.68 mm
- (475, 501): -0.55 mm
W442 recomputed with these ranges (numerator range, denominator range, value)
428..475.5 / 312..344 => 1.55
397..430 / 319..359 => 1.65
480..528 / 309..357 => 1.49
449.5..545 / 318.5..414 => 1.22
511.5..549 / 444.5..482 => 1.13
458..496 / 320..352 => 1.55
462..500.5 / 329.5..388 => 1.22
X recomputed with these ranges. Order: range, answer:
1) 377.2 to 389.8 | 2.89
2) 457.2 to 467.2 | 2.99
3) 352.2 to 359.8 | 2.62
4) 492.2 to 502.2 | 2.99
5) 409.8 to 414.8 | 3.28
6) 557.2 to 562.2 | 2.62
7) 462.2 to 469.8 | 2.85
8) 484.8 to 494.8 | 2.98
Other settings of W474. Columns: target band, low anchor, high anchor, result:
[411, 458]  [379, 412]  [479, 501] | -0.16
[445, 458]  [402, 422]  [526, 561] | 0.02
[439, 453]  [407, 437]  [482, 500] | 0.02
